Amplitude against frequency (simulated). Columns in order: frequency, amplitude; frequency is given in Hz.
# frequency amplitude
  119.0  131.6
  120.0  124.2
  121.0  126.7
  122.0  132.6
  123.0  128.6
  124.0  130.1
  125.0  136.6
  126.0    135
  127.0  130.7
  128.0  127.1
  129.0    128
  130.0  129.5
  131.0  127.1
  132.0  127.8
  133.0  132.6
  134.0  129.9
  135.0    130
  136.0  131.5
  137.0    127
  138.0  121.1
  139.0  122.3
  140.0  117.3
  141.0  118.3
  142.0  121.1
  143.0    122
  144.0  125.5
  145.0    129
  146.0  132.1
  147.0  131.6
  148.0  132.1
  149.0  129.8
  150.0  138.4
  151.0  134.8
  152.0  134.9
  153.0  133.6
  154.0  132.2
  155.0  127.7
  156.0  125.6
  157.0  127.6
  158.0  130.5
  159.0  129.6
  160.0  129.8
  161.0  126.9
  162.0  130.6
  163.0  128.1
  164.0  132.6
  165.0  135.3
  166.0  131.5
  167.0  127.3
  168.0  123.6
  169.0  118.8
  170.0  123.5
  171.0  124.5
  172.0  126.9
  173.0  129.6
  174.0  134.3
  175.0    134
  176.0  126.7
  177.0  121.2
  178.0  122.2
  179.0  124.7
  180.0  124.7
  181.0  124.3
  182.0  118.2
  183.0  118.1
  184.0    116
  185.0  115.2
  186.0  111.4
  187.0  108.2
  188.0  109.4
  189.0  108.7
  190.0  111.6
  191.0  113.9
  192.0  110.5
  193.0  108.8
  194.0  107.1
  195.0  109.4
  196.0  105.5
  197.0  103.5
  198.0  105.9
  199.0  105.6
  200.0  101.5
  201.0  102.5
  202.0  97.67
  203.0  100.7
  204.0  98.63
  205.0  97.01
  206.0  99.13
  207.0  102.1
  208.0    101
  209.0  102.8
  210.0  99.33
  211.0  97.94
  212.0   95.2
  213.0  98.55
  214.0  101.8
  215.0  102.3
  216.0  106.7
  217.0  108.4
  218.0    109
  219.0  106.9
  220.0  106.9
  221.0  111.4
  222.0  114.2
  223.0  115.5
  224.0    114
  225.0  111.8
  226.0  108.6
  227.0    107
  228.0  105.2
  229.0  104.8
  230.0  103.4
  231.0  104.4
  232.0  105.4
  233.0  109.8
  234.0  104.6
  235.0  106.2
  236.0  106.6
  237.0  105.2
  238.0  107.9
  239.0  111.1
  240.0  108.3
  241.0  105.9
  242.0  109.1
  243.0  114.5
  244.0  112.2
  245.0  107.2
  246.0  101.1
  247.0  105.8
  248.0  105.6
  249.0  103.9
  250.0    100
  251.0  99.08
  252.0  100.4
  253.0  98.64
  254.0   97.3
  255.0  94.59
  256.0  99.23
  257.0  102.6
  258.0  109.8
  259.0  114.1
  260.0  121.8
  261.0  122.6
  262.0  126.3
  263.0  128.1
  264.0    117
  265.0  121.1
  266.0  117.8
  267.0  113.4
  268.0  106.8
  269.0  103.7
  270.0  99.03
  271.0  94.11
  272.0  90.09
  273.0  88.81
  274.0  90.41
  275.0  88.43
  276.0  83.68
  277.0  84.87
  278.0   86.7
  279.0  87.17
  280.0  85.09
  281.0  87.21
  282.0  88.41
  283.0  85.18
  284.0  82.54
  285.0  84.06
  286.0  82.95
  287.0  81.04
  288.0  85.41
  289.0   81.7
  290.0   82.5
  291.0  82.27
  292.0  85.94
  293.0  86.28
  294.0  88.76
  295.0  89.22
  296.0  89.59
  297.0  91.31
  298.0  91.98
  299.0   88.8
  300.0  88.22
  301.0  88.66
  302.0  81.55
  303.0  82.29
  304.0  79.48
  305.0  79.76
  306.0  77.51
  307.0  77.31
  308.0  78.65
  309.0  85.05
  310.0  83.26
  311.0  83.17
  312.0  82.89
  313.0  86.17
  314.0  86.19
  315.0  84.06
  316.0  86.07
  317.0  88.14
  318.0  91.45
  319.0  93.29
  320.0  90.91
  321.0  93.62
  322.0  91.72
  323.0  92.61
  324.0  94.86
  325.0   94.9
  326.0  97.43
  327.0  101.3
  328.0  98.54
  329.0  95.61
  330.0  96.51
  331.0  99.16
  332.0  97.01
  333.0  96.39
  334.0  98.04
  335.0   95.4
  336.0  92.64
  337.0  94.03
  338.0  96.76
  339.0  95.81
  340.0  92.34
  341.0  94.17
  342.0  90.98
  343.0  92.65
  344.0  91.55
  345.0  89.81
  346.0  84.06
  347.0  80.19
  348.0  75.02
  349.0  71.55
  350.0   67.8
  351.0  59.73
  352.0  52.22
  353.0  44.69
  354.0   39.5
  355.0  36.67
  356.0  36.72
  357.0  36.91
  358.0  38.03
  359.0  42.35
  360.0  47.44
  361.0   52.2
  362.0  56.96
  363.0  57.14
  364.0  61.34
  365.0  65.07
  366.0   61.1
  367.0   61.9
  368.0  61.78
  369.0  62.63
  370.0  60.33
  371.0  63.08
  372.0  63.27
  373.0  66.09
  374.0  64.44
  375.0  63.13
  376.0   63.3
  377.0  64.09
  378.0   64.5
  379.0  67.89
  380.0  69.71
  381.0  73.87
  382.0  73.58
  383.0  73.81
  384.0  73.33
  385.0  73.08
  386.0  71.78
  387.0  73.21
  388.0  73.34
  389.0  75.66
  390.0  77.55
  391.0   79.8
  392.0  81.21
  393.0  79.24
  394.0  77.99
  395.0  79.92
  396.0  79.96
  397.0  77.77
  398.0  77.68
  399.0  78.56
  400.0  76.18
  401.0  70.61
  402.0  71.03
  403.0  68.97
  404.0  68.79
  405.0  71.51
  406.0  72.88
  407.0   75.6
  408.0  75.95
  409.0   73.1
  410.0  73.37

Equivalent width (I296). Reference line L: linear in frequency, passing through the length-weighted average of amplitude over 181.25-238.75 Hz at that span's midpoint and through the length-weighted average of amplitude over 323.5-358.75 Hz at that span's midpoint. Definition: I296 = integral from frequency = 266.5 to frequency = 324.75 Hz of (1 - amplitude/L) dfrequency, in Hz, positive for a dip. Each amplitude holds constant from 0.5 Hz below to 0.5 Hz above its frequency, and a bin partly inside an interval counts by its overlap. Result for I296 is 1.1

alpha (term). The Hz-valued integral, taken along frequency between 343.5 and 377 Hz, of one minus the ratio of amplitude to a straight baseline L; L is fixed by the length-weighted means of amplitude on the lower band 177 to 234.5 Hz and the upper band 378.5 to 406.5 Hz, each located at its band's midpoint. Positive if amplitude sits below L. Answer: 8.5 Hz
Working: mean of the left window 108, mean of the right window 74.6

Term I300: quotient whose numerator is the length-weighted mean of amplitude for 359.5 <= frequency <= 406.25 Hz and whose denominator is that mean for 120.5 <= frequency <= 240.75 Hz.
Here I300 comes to 0.6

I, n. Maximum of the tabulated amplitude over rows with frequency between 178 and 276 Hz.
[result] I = 128.1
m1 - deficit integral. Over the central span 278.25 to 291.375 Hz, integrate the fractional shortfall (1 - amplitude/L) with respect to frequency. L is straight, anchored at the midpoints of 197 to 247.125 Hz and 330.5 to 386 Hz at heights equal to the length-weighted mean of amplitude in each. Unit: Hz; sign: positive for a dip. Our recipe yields 0.7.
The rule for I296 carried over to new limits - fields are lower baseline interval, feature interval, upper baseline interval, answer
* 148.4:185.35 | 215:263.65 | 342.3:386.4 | -2.02 Hz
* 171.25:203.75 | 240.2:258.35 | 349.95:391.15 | -1.40 Hz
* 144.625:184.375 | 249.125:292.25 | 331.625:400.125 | 0.38 Hz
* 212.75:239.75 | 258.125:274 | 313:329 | -1.44 Hz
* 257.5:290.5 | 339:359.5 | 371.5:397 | 3.60 Hz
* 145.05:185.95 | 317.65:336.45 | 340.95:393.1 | -4.21 Hz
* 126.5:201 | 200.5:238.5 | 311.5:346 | 2.74 Hz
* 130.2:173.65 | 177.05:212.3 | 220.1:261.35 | 2.97 Hz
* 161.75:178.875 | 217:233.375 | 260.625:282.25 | 0.62 Hz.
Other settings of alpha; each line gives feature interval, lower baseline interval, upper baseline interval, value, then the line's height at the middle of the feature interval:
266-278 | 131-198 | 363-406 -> 0.28 Hz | 97.7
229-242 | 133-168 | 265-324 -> -0.21 Hz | 105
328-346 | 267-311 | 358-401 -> -4.12 Hz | 76.9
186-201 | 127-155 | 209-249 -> 0.99 Hz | 115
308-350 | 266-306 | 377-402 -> -3.95 Hz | 82.7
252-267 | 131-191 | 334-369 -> -2.49 Hz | 96.1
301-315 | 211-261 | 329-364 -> 0.45 Hz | 84.9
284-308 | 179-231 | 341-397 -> 0.08 Hz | 84.8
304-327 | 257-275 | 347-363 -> -3.25 Hz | 77.1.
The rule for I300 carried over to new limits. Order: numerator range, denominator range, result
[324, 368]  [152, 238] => 0.66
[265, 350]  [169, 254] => 0.82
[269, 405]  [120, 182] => 0.61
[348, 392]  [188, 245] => 0.58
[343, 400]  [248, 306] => 0.70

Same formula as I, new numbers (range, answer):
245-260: 121.8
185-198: 115.2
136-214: 138.4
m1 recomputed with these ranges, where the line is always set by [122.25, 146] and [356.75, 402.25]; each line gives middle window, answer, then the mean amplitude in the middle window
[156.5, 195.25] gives -1.6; 122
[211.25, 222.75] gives 0.2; 106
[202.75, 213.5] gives 1.0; 99.3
